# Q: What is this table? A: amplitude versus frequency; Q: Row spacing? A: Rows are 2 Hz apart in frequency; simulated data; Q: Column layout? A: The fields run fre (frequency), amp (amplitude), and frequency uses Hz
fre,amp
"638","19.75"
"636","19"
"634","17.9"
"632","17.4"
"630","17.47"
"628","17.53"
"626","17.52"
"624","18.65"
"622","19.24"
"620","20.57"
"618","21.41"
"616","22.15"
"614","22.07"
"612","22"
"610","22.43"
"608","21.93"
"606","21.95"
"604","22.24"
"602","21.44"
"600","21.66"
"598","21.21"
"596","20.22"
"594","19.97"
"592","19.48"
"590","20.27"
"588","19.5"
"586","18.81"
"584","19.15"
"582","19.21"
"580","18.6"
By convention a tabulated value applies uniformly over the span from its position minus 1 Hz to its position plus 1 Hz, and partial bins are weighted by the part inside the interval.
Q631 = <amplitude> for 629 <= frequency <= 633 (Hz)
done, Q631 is 17.4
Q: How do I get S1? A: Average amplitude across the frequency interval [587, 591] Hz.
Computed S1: 19.9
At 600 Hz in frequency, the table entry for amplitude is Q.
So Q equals 21.66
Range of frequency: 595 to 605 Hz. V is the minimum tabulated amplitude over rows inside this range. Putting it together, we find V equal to 20.22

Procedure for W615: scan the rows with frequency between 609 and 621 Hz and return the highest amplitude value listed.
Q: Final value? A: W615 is 22.43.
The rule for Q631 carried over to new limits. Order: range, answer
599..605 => 21.8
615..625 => 20.4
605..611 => 22.1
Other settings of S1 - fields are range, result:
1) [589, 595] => 19.9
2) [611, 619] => 21.9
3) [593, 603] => 20.9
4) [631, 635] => 17.6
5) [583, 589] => 19.2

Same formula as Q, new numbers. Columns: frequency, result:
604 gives 22.24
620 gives 20.57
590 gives 20.27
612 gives 22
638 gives 19.75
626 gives 17.52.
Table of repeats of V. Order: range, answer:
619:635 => 17.4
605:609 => 21.93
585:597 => 18.81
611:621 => 20.57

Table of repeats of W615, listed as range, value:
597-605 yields 22.24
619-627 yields 20.57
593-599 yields 21.21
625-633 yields 17.53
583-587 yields 19.15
